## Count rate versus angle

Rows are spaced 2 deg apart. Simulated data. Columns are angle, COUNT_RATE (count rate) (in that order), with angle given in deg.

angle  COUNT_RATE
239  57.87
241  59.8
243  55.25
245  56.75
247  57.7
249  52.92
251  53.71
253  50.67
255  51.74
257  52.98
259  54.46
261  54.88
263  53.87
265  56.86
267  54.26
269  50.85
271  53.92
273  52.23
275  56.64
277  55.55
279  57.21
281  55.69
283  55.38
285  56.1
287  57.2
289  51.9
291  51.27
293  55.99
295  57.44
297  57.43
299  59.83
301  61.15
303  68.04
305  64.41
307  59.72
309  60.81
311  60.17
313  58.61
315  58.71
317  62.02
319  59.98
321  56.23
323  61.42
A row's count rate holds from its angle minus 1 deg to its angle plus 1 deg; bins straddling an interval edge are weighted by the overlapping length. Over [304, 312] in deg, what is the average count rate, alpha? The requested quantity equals 61.3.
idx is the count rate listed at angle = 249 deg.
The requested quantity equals 52.92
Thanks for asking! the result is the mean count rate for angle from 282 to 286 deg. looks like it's 55.7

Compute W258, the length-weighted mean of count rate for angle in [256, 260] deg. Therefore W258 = 53.7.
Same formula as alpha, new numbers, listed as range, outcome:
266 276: 53.6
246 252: 54.8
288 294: 53.1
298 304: 63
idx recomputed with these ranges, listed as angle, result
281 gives 55.69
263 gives 53.87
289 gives 51.9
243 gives 55.25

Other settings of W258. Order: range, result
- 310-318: 59.9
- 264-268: 55.6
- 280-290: 55.3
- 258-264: 54.4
